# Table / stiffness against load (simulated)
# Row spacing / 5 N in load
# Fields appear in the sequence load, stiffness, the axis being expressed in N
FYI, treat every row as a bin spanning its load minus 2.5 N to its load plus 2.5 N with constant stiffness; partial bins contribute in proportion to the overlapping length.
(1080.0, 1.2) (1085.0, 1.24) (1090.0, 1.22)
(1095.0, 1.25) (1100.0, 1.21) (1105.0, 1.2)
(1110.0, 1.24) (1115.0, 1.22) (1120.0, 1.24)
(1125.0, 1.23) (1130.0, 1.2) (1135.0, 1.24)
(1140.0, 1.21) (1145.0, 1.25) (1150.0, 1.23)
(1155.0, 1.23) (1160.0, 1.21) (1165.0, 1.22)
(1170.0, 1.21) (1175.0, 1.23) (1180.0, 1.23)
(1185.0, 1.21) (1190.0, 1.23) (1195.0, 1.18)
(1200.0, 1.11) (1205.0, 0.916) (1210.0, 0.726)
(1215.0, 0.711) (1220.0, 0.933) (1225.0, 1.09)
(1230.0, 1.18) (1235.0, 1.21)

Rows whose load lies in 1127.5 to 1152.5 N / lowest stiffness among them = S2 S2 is 1.2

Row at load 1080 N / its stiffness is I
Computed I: 1.2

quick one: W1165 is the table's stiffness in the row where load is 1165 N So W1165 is 1.22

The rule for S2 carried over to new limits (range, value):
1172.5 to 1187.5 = 1.21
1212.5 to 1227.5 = 0.711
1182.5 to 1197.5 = 1.18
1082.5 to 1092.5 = 1.22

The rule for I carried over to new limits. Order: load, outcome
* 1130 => 1.2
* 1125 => 1.23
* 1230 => 1.18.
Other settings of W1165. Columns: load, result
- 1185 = 1.21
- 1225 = 1.09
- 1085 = 1.24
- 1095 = 1.25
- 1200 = 1.11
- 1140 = 1.21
